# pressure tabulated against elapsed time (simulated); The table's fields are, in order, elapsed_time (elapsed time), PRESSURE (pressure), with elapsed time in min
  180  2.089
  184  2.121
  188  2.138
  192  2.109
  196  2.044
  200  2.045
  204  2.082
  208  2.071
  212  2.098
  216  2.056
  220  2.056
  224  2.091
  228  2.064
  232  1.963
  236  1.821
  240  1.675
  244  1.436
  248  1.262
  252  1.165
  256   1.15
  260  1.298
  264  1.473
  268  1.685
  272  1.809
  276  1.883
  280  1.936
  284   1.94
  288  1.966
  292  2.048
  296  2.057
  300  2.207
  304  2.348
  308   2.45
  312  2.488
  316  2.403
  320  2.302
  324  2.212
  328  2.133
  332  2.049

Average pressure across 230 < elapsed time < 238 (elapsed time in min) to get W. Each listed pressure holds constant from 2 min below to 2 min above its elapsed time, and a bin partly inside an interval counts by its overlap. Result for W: 1.89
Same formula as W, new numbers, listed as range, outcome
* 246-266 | 1.27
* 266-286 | 1.85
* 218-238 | 2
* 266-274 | 1.75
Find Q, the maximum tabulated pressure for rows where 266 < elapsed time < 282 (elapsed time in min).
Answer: 1.936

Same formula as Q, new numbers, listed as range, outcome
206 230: 2.098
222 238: 2.091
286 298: 2.057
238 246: 1.675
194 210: 2.082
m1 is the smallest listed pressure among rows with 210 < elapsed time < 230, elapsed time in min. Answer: 2.056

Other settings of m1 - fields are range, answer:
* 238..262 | 1.15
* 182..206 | 2.044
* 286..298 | 1.966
